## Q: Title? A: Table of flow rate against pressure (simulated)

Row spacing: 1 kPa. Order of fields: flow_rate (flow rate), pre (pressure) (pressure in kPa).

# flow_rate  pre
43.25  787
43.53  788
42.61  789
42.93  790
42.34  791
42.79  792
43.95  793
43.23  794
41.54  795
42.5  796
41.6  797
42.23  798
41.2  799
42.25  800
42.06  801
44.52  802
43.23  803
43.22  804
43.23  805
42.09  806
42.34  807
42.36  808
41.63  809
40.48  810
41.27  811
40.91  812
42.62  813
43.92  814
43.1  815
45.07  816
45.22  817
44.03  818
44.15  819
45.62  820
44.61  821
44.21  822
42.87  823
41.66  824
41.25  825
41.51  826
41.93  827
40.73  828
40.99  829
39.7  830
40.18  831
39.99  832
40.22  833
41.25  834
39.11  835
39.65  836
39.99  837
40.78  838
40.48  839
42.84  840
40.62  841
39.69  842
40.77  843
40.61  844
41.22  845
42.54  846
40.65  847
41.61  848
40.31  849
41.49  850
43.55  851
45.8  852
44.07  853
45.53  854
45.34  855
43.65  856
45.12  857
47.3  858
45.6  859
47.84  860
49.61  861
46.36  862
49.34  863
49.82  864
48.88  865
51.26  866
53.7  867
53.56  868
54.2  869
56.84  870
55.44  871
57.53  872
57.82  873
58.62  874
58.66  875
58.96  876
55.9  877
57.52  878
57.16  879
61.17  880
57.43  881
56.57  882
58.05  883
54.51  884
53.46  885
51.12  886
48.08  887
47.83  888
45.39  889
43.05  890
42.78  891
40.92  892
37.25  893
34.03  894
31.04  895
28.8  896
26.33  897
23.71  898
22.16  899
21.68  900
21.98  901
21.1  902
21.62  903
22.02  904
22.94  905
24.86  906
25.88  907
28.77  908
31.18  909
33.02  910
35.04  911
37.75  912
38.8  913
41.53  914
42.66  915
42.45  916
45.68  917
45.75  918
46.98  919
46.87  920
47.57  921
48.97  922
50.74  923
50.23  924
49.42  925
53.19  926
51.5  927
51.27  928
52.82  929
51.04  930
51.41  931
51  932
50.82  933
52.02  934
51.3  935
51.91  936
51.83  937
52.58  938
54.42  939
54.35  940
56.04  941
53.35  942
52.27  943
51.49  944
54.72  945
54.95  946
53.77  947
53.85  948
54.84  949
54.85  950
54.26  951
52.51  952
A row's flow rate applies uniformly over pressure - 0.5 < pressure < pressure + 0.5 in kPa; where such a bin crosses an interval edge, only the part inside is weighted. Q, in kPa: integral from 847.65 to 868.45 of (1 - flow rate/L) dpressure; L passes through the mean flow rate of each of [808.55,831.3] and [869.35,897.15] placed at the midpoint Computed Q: 0.2 kPa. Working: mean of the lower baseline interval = 42.5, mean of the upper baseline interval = 50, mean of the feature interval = 46.7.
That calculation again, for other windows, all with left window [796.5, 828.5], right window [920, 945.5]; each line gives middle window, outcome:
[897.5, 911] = 6.68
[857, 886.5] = -4.12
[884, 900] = 3.36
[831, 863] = 1.82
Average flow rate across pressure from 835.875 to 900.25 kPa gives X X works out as 46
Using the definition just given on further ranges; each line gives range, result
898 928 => 37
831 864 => 43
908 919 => 39.2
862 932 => 44.3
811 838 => 42.1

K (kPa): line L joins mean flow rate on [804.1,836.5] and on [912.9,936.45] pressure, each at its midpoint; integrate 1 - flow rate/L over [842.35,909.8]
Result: 2.9 kPa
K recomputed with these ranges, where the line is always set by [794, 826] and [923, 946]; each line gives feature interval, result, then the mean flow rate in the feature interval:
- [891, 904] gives 5.65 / 27.9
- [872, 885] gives -2.58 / 57.5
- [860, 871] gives -1.02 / 51.4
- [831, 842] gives 1.07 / 40.4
